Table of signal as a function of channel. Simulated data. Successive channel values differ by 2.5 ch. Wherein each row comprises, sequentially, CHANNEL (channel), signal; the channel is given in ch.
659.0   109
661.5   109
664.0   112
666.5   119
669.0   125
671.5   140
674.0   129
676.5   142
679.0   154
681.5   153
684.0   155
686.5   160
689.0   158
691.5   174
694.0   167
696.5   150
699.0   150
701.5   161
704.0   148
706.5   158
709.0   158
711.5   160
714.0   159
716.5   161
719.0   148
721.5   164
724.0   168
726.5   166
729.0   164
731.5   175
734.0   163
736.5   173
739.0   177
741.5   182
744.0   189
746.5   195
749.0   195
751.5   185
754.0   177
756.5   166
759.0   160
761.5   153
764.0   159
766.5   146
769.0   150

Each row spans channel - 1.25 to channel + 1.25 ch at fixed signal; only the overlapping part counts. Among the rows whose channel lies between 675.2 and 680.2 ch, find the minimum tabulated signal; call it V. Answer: 142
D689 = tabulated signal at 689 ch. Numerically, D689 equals 158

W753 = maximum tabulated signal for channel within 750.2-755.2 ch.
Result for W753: 185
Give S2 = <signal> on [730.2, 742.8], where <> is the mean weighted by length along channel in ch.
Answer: 174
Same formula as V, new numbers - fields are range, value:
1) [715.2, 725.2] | 148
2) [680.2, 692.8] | 153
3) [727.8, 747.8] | 163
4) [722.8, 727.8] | 166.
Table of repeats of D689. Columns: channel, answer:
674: 129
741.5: 182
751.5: 185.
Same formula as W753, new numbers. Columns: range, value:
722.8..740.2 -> 177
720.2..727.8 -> 168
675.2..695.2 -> 174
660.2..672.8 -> 140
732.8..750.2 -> 195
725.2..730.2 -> 166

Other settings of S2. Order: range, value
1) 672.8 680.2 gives 142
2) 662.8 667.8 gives 116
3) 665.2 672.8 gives 128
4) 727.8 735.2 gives 167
